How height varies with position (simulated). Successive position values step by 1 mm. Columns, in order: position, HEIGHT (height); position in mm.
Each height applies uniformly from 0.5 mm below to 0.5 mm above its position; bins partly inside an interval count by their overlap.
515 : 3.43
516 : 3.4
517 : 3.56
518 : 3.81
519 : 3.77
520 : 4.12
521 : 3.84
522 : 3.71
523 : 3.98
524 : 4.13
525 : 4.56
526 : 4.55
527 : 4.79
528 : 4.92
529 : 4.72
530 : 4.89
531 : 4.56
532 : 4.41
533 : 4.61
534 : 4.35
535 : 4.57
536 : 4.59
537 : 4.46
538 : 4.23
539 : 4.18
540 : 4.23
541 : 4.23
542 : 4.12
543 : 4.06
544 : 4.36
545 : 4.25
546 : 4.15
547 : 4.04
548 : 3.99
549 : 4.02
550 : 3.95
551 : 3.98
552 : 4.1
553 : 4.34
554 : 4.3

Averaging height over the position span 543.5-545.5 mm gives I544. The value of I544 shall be 4.3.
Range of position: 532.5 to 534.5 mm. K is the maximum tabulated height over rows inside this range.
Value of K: 4.61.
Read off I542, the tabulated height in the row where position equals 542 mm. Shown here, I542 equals 4.12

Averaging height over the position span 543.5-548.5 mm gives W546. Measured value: 4.16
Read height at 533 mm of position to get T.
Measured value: 4.61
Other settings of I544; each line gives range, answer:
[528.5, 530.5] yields 4.8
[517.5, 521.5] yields 3.89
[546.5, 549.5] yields 4.02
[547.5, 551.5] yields 3.99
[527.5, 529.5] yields 4.82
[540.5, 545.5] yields 4.2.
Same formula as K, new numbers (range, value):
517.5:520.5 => 4.12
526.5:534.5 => 4.92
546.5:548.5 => 4.04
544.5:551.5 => 4.25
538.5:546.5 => 4.36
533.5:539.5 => 4.59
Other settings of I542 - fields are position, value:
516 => 3.4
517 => 3.56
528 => 4.92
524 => 4.13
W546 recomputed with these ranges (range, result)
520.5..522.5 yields 3.77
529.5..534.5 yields 4.56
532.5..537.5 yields 4.52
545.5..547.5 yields 4.1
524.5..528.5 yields 4.71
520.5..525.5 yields 4.04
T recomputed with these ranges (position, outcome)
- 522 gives 3.71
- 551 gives 3.98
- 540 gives 4.23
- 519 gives 3.77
